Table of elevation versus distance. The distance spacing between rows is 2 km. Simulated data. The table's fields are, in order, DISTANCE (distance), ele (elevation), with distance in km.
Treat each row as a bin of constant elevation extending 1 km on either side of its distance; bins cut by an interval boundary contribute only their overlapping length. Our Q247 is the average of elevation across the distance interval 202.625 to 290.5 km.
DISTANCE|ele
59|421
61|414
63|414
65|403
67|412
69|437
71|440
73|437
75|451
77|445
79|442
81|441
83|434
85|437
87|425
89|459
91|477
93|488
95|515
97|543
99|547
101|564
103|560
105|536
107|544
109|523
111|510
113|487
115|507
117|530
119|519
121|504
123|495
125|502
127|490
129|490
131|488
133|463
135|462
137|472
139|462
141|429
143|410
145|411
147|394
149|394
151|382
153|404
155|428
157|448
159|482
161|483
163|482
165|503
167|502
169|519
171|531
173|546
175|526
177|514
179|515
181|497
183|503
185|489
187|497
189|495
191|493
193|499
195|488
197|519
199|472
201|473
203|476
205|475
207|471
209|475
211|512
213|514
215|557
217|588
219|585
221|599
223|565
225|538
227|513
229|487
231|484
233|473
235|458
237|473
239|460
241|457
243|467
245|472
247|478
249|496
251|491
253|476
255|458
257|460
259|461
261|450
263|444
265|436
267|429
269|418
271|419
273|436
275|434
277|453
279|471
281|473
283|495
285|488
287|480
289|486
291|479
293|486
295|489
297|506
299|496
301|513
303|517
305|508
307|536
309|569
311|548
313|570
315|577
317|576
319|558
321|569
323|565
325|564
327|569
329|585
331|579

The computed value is 483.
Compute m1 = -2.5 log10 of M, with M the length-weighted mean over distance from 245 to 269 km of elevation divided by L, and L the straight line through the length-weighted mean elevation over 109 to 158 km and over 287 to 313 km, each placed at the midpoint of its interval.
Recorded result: 0.09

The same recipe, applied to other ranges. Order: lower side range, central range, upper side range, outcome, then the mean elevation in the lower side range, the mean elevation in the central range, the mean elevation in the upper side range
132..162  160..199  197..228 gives -0.06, 435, 504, 521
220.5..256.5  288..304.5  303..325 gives 0.09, 489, 497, 556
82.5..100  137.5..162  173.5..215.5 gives 0.15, 482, 428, 498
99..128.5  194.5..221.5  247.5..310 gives -0.04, 520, 514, 476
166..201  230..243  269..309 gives 0.06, 505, 467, 483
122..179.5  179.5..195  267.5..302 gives -0.06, 470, 496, 471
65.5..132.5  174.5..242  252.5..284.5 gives -0.09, 486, 504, 451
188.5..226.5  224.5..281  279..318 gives 0.11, 516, 464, 514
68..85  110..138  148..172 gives -0.09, 441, 494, 463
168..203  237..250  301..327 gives 0.12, 504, 472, 554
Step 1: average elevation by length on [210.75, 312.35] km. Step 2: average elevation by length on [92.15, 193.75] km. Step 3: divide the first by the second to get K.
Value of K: 1.0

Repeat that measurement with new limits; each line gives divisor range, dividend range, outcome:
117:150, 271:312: 1.06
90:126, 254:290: 0.88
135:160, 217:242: 1.19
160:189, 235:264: 0.92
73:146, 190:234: 1.06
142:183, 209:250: 1.08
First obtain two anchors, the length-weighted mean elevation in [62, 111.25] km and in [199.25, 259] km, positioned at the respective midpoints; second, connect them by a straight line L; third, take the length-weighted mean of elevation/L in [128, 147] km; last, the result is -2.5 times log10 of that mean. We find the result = 0.07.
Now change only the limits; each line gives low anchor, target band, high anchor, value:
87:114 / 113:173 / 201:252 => 0.09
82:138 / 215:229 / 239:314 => -0.15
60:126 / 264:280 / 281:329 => 0.19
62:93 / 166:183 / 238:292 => -0.15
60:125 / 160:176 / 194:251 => -0.04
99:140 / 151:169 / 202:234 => 0.10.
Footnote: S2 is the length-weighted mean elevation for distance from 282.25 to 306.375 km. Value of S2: 496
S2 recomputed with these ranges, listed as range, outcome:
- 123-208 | 476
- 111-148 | 474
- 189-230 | 514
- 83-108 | 505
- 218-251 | 500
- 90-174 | 486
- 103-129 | 513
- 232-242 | 464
